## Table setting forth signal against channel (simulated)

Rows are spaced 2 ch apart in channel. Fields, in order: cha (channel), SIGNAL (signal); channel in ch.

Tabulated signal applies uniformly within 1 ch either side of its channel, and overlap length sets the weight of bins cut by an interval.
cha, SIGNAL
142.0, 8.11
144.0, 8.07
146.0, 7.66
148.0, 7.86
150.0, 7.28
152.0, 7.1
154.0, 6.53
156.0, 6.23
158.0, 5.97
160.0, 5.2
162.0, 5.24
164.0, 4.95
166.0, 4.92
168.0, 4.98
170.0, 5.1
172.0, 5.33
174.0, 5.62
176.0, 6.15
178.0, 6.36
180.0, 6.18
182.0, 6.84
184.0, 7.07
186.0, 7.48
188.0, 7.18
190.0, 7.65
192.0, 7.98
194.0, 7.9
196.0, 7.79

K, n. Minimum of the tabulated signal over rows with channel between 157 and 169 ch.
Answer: 4.92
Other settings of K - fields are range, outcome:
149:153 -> 7.1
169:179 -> 5.1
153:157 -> 6.23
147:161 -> 5.2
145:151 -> 7.28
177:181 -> 6.18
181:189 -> 6.84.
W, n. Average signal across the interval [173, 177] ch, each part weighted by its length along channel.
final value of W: 5.88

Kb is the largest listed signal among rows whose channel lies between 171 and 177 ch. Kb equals 6.15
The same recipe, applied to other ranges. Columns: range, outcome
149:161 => 7.28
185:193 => 7.98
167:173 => 5.33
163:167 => 4.95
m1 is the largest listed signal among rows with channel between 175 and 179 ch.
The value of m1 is 6.36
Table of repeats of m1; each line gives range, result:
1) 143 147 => 8.07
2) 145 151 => 7.86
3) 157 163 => 5.97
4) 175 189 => 7.48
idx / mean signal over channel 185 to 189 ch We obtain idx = 7.33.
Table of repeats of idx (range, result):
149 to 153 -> 7.19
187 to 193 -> 7.6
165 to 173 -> 5.08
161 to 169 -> 5.02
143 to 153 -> 7.59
